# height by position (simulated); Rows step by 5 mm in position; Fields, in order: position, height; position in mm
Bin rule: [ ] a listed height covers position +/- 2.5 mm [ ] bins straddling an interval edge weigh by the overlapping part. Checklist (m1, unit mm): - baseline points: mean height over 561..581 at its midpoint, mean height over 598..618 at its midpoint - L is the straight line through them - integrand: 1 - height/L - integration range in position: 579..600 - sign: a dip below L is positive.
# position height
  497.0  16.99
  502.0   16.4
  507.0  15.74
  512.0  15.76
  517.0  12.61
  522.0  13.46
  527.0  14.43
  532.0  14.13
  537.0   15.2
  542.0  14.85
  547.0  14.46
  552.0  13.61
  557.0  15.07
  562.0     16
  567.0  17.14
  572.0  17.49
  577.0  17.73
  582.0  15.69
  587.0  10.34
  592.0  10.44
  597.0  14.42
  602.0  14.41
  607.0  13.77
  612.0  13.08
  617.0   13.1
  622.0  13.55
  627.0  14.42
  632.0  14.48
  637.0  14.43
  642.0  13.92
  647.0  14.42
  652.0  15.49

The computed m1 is 3.41 mm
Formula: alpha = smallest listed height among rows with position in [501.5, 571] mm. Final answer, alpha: 12.61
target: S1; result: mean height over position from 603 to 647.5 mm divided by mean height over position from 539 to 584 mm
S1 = 0.9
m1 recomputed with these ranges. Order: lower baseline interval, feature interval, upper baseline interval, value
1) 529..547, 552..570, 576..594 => -2.29 mm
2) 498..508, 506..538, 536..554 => 2.23 mm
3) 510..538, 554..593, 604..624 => -3.92 mm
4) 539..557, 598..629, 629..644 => 1.27 mm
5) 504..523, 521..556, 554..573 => 2.30 mm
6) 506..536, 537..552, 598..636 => -0.37 mm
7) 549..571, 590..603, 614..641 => 1.46 mm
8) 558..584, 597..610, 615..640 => 0.91 mm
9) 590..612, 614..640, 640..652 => -0.01 mm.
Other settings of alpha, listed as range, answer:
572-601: 10.34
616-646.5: 13.1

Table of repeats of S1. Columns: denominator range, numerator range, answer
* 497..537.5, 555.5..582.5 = 1.12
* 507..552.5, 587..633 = 0.93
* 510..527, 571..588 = 1.11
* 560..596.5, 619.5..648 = 0.95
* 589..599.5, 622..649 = 1.16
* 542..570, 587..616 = 0.85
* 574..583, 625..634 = 0.85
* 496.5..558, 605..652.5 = 0.95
